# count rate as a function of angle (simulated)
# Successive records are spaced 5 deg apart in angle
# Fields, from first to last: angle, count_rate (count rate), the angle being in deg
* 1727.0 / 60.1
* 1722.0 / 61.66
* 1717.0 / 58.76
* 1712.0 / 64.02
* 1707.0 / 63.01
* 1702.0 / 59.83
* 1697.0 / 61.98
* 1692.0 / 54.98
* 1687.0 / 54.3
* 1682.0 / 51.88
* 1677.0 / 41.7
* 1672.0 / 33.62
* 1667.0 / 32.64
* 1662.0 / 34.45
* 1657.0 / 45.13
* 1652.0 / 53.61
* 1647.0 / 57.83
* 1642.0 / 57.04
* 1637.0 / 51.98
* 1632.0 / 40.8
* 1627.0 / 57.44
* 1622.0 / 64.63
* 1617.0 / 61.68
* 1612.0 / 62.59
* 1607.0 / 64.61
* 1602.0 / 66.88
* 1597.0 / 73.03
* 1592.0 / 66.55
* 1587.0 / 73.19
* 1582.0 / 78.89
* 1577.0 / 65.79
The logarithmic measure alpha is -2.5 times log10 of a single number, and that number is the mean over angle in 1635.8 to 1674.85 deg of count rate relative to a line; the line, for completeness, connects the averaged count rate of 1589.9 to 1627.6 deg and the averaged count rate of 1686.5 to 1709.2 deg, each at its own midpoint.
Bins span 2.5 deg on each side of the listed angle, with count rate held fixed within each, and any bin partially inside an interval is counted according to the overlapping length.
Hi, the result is 0.34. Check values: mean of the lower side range 65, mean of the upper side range 59.2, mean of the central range 45.5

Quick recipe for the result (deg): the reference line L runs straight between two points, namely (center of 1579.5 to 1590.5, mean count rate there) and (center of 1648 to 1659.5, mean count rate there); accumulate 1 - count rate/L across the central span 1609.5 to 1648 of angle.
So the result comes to 1.7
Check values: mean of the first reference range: 75.2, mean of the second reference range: 50.5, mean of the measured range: 56.7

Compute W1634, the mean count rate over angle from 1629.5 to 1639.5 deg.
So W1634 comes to 46.4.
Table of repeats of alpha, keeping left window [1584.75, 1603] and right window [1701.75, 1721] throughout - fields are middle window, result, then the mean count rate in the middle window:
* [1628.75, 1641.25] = 0.35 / 48.5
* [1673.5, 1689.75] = 0.30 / 48.4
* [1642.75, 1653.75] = 0.18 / 56.1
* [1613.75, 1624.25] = 0.09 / 63.1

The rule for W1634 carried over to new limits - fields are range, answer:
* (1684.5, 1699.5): 57.1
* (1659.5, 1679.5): 35.6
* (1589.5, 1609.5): 67.8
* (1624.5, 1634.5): 49.1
